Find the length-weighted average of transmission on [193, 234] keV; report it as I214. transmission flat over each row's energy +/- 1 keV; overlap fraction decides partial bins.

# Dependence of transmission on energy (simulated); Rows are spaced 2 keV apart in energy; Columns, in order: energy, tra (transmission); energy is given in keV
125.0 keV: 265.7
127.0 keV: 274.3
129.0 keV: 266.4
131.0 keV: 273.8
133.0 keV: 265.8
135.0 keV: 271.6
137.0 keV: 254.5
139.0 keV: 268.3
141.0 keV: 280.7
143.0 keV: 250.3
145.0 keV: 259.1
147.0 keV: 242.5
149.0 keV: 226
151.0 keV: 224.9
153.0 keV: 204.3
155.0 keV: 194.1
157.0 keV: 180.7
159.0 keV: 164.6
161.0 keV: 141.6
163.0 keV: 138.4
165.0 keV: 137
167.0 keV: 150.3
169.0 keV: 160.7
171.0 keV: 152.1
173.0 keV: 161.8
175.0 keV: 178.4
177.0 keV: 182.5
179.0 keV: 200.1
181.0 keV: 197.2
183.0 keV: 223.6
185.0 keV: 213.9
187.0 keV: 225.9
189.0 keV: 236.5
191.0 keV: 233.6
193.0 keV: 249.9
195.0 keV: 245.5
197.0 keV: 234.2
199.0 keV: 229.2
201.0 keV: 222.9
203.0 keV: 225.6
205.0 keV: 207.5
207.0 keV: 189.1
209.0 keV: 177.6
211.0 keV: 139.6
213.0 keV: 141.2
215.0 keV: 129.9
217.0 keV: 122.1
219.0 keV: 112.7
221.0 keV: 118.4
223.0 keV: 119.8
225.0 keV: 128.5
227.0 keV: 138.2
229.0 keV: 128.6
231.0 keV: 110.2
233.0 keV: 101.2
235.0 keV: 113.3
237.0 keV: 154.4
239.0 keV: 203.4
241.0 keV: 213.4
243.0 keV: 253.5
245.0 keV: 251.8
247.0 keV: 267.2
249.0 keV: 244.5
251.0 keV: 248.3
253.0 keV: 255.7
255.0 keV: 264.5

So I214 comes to 163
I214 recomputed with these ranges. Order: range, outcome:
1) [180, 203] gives 228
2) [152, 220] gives 185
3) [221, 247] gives 162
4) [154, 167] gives 159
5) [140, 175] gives 192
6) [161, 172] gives 147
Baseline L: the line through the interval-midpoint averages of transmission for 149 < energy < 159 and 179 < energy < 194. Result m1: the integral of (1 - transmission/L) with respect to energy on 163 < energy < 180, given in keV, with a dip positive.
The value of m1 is 3.9 keV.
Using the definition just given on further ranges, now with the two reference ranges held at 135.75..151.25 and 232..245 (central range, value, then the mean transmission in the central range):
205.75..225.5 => 5.8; 139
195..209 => -0.6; 217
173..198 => 0.4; 216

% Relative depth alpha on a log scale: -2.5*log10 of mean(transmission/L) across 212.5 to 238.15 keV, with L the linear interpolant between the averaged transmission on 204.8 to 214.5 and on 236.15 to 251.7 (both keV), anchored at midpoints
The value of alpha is 0.481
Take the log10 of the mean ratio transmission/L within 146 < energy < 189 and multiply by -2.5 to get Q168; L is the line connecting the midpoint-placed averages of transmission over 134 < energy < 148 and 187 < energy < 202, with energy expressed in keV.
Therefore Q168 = 0.31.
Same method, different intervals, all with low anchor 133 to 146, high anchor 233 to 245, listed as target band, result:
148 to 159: 0.24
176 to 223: 0.14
